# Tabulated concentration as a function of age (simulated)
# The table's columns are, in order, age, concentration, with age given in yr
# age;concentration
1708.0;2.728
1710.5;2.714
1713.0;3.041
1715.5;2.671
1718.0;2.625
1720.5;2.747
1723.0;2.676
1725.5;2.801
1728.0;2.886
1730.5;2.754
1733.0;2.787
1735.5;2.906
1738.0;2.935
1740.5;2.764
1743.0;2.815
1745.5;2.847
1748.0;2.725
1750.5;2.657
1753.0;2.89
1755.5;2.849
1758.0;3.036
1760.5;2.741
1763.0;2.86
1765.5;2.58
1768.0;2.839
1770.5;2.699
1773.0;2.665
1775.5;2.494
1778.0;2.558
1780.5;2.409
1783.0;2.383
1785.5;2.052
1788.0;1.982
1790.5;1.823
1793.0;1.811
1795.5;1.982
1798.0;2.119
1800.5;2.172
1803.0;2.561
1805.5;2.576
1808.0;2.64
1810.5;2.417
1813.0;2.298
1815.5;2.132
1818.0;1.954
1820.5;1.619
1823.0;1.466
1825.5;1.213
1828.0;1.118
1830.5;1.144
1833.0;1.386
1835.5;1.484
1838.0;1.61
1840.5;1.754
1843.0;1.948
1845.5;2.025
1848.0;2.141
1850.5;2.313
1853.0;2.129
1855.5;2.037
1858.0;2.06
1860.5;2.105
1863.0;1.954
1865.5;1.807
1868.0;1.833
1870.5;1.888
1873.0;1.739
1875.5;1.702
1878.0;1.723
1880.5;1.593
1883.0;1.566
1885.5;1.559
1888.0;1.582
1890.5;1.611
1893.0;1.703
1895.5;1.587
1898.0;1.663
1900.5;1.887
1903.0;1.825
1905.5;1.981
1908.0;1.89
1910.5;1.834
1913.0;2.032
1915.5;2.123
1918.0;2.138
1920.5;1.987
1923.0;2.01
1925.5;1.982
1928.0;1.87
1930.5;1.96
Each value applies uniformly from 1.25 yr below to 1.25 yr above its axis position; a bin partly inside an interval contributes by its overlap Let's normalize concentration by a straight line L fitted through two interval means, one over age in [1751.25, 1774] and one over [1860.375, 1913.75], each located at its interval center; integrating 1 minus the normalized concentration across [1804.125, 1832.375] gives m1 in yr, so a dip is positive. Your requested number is 5.88 yr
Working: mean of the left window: 2.79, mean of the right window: 1.77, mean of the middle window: 1.86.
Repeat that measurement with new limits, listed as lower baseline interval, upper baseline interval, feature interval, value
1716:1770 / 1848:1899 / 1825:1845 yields 5.80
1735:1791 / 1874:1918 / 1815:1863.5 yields 8.04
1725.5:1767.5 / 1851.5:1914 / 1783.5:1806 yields 3.13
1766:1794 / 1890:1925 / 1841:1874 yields 1.16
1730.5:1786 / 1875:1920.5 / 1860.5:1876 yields 1.04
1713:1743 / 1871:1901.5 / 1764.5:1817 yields 0.08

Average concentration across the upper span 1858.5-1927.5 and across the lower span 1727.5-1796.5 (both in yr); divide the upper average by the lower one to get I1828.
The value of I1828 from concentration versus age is 0.7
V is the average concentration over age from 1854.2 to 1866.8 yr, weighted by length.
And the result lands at 1.99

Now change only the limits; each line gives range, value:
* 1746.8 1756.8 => 2.78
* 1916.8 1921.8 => 2.06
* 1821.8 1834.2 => 1.26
